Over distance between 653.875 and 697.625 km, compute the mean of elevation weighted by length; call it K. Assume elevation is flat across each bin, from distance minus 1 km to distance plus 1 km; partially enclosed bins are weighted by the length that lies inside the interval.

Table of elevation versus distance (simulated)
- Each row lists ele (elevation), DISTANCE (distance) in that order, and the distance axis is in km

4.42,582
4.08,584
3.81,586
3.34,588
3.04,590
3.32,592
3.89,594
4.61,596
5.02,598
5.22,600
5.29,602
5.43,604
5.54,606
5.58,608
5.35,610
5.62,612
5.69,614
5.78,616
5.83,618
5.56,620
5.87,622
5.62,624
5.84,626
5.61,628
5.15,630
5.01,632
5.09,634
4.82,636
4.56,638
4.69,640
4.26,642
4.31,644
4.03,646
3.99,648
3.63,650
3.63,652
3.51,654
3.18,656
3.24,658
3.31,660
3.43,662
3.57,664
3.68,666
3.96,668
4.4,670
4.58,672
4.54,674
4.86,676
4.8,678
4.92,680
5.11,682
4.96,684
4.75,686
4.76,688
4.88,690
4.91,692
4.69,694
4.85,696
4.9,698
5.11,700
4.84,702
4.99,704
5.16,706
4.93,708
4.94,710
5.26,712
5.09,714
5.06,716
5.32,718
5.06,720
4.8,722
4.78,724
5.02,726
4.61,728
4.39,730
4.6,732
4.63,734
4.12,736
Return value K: 4.34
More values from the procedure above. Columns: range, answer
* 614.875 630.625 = 5.67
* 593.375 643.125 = 5.25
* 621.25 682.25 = 4.41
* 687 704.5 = 4.88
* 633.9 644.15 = 4.61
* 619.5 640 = 5.28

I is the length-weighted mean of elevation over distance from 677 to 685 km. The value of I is 4.95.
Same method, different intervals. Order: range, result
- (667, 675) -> 4.37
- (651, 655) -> 3.57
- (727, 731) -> 4.5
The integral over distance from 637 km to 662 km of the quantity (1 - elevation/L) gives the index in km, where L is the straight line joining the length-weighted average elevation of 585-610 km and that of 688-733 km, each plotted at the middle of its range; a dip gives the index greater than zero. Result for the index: 4.6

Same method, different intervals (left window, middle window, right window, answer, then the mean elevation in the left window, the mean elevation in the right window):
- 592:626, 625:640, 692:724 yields 0.3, 5.32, 4.99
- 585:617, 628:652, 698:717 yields 1.8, 4.78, 5.03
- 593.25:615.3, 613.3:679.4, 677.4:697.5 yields 6.7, 5.23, 4.87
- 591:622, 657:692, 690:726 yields 4.8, 5.2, 4.98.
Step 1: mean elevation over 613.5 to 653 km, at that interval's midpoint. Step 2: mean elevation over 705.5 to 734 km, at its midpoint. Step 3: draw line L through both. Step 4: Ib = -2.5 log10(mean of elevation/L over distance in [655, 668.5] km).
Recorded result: 0.38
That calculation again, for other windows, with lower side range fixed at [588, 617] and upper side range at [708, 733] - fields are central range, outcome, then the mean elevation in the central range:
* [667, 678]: 0.09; 4.5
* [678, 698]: 0.01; 4.87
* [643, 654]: 0.25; 3.88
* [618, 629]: -0.17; 5.71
